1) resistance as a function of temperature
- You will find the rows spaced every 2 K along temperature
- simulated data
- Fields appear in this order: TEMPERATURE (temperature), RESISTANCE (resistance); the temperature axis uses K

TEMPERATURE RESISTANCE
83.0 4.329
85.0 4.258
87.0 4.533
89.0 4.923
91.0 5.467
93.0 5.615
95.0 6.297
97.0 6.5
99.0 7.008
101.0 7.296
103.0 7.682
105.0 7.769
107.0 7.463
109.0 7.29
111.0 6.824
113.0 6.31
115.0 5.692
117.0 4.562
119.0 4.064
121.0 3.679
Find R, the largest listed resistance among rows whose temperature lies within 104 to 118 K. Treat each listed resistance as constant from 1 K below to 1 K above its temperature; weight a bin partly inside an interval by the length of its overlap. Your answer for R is 7.769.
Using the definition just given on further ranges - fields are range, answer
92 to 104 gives 7.682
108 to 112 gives 7.29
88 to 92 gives 5.467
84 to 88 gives 4.533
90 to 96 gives 6.297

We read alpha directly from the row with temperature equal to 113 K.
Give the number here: 6.31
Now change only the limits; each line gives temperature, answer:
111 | 6.824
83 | 4.329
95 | 6.297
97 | 6.5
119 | 4.064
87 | 4.533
